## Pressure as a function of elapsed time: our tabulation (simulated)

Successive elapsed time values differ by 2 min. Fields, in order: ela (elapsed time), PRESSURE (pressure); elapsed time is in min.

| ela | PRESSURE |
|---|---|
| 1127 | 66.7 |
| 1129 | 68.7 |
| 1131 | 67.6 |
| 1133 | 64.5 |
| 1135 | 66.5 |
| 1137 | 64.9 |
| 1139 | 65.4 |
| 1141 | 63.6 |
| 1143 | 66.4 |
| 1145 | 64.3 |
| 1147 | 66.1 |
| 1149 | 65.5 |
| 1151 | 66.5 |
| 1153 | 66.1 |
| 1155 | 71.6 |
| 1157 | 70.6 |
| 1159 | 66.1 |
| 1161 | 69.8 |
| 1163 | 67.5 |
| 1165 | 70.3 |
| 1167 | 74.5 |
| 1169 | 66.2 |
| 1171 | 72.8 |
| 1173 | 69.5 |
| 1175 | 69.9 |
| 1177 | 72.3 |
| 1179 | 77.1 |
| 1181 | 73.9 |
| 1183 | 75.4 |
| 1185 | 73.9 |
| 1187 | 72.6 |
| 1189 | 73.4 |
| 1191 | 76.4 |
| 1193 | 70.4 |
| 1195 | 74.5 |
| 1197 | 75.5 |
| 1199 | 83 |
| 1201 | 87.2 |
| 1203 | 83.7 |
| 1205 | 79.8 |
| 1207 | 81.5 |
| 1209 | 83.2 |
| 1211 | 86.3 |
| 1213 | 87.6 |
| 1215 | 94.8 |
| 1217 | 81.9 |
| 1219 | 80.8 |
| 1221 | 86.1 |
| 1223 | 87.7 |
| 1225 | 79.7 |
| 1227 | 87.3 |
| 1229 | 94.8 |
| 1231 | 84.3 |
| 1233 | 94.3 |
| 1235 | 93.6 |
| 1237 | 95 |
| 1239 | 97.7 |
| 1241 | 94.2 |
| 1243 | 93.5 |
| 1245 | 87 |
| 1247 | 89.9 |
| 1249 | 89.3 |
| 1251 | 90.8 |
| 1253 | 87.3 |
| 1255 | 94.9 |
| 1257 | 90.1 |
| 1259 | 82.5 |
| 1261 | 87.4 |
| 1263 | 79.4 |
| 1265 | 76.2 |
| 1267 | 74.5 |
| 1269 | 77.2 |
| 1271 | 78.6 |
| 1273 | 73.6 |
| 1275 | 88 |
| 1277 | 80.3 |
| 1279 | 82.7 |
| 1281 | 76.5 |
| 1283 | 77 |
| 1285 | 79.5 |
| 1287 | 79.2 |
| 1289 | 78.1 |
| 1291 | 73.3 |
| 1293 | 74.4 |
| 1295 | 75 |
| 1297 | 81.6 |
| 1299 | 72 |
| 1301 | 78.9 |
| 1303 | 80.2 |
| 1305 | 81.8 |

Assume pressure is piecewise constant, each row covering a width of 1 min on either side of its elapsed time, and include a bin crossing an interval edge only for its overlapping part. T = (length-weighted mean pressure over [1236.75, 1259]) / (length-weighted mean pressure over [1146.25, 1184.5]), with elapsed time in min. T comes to 1.30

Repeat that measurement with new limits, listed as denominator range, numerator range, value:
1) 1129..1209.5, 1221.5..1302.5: 1.17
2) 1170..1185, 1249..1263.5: 1.20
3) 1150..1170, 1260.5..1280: 1.15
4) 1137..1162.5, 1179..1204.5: 1.15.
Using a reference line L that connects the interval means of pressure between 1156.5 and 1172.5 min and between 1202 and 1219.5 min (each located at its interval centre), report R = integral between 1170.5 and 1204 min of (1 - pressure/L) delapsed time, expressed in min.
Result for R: 0.7 min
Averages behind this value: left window 69.7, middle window 75.4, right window 84.5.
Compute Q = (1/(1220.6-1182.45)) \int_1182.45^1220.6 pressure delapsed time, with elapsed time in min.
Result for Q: 80.2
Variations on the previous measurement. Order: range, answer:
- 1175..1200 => 74.7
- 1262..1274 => 76.6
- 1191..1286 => 84.6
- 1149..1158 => 68.3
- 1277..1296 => 77.5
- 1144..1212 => 73.5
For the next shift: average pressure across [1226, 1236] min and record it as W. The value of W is 90.9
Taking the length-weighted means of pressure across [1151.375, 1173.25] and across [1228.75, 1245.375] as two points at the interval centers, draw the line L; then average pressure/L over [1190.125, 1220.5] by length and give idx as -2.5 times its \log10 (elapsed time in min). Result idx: 0.01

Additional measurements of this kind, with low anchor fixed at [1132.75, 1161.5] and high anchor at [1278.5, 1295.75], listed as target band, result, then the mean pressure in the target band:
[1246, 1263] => -0.184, 88.5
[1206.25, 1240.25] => -0.214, 88.1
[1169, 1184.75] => -0.058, 72.6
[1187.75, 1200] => -0.080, 75.5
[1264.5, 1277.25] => -0.033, 78.3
